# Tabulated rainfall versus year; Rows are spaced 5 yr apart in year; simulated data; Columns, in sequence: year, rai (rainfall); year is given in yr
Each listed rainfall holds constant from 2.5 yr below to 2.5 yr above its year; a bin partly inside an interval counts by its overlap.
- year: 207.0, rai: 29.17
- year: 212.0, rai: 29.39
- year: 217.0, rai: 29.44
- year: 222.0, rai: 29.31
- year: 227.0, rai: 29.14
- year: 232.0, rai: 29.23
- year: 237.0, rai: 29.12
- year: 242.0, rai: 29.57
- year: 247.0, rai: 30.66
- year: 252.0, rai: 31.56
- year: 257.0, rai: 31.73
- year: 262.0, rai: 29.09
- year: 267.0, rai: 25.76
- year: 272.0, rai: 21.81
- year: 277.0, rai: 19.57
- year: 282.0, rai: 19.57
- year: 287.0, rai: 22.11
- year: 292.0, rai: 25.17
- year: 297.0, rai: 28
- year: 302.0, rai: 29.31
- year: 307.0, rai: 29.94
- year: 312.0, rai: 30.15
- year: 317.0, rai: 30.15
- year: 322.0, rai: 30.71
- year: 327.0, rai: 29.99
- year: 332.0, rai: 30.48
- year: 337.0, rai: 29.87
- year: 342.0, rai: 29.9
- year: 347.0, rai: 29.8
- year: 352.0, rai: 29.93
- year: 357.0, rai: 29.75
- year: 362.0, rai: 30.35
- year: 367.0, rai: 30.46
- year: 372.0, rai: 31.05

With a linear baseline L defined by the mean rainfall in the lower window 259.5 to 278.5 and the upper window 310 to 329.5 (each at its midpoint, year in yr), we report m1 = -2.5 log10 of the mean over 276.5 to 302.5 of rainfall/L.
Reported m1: 0.13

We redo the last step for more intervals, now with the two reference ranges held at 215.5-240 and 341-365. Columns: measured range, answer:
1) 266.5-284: 0.356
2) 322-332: -0.017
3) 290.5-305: 0.072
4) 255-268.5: 0.017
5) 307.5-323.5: -0.019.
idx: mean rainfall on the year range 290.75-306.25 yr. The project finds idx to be 28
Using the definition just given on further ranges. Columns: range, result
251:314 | 26.3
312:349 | 30.1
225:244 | 29.3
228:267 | 29.8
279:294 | 22.1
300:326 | 30.1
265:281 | 22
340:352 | 29.9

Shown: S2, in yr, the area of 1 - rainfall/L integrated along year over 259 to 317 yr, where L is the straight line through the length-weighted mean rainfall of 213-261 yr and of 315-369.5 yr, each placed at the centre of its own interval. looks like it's 8.3 yr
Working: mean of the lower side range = 29.9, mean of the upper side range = 30.1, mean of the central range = 25.8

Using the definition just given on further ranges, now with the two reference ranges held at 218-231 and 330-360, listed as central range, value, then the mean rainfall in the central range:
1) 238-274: 0.88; 28.7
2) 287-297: 1.53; 25.1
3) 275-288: 4.10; 20.3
